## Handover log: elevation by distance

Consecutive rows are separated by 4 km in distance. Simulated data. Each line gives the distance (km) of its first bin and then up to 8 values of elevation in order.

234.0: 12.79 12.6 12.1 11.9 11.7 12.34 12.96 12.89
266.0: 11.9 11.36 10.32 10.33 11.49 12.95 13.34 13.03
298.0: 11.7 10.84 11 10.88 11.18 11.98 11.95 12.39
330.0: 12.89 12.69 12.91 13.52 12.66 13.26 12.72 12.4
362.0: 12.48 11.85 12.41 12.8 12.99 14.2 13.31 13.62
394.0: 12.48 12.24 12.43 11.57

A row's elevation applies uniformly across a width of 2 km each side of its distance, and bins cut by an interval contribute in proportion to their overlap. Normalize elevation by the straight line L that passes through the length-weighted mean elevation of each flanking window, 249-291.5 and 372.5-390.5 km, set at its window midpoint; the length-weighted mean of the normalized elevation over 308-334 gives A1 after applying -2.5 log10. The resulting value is 0.06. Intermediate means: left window 12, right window 13.4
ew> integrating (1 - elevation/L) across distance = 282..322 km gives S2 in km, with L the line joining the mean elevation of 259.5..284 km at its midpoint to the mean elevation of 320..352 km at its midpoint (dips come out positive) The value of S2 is 0.6 km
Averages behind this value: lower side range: 11.4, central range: 11.9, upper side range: 12.8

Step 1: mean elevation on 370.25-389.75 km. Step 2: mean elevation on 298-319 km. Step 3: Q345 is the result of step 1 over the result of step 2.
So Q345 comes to 1.19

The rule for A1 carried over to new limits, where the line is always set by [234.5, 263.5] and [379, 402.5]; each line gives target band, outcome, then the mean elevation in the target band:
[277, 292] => 0.04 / 12.1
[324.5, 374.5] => 0.02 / 12.7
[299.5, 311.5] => 0.16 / 10.9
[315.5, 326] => 0.06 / 12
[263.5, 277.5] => 0.12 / 11.2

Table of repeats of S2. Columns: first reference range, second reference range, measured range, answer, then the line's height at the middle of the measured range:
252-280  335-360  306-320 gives 1.25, 12.4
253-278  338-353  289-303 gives 0.05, 12.3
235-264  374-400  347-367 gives 0.57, 13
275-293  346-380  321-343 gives -0.63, 12.4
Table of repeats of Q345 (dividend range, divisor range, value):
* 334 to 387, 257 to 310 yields 1.09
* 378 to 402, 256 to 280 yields 1.13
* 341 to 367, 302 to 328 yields 1.10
